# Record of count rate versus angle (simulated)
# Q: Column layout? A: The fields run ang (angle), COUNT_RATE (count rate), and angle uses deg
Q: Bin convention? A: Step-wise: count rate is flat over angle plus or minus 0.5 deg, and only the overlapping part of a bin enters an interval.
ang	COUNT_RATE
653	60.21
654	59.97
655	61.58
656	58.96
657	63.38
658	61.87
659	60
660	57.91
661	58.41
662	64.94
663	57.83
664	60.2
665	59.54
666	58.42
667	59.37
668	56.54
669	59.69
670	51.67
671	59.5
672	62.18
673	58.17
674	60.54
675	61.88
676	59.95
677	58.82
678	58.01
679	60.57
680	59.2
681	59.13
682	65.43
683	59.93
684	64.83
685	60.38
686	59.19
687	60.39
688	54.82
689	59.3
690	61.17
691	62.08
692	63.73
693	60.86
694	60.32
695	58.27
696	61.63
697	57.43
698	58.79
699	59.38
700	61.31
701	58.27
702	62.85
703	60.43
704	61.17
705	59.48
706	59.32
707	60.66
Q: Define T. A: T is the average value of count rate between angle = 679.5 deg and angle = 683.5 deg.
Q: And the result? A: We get 60.9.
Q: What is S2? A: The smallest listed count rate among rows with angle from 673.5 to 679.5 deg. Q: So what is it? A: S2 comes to 58.01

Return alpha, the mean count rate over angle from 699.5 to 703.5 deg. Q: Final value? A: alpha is 60.7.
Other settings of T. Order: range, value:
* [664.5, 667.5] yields 59.1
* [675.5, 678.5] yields 58.9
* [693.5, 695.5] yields 59.3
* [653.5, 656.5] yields 60.2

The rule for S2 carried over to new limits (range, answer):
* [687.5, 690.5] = 54.82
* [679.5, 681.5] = 59.13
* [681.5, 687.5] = 59.19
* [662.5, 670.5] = 51.67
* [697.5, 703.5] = 58.27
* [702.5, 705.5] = 59.48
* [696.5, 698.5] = 57.43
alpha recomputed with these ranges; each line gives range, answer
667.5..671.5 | 56.9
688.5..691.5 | 60.9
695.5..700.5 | 59.7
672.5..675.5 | 60.2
